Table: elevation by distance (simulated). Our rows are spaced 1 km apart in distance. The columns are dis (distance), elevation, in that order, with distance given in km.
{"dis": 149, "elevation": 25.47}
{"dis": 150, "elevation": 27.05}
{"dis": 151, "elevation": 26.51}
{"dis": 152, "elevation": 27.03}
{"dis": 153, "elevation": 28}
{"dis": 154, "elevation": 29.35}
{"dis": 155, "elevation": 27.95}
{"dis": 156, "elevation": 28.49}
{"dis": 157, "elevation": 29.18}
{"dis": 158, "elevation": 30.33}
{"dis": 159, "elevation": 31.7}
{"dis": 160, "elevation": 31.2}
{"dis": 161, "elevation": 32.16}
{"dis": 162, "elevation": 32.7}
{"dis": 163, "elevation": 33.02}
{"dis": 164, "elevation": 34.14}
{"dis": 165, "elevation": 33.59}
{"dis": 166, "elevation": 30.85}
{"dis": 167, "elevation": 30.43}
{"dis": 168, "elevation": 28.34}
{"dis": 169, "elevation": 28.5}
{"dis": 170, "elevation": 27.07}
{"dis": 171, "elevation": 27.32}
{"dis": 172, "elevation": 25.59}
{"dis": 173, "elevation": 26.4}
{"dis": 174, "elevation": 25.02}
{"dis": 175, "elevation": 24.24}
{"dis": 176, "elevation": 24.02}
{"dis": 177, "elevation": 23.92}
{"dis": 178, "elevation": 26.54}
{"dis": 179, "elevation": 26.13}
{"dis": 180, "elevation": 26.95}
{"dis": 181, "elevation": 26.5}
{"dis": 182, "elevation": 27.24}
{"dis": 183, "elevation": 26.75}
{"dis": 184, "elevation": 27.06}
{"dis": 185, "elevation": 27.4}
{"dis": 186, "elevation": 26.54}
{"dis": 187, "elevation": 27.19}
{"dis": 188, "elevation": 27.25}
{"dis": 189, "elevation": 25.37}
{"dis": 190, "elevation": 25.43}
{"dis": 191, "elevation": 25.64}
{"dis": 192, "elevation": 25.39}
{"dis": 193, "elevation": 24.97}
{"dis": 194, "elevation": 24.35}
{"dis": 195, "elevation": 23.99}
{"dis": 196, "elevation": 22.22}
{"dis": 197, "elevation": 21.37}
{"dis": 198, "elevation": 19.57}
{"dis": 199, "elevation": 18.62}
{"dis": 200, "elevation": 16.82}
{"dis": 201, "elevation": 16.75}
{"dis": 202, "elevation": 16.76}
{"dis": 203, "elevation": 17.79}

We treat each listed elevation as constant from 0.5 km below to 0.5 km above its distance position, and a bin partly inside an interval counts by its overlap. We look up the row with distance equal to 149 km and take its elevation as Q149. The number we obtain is 25.47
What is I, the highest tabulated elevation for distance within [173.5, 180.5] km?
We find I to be 26.95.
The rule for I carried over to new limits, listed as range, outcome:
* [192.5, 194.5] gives 24.97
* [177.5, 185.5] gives 27.4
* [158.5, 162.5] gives 32.7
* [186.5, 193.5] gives 27.25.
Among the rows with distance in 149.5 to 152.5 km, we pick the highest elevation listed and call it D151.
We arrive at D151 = 27.05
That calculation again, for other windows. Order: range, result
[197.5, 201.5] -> 19.57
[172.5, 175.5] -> 26.4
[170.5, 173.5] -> 27.32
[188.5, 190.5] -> 25.43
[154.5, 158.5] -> 30.33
